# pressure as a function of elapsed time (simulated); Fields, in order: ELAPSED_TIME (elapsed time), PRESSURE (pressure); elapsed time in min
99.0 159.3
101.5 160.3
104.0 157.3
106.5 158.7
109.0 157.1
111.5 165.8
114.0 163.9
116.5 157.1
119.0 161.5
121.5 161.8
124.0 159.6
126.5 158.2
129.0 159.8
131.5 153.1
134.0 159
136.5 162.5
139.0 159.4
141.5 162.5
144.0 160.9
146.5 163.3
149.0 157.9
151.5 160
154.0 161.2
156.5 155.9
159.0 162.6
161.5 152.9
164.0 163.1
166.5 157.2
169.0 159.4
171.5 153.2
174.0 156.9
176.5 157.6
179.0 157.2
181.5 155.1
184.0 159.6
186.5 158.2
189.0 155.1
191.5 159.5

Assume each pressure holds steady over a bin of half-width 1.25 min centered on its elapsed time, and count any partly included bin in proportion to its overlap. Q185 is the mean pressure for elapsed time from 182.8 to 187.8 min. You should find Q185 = 159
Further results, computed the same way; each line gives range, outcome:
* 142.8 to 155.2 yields 161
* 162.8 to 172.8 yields 158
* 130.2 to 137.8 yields 158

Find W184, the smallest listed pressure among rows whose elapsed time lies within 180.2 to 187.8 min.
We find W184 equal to 155.1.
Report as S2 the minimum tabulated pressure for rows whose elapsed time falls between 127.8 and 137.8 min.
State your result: 153.1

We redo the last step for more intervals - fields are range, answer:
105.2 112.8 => 157.1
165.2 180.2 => 153.2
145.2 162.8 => 152.9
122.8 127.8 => 158.2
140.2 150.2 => 157.9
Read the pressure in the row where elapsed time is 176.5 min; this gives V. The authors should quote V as 157.6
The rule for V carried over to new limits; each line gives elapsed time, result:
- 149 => 157.9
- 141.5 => 162.5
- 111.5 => 165.8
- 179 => 157.2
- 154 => 161.2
